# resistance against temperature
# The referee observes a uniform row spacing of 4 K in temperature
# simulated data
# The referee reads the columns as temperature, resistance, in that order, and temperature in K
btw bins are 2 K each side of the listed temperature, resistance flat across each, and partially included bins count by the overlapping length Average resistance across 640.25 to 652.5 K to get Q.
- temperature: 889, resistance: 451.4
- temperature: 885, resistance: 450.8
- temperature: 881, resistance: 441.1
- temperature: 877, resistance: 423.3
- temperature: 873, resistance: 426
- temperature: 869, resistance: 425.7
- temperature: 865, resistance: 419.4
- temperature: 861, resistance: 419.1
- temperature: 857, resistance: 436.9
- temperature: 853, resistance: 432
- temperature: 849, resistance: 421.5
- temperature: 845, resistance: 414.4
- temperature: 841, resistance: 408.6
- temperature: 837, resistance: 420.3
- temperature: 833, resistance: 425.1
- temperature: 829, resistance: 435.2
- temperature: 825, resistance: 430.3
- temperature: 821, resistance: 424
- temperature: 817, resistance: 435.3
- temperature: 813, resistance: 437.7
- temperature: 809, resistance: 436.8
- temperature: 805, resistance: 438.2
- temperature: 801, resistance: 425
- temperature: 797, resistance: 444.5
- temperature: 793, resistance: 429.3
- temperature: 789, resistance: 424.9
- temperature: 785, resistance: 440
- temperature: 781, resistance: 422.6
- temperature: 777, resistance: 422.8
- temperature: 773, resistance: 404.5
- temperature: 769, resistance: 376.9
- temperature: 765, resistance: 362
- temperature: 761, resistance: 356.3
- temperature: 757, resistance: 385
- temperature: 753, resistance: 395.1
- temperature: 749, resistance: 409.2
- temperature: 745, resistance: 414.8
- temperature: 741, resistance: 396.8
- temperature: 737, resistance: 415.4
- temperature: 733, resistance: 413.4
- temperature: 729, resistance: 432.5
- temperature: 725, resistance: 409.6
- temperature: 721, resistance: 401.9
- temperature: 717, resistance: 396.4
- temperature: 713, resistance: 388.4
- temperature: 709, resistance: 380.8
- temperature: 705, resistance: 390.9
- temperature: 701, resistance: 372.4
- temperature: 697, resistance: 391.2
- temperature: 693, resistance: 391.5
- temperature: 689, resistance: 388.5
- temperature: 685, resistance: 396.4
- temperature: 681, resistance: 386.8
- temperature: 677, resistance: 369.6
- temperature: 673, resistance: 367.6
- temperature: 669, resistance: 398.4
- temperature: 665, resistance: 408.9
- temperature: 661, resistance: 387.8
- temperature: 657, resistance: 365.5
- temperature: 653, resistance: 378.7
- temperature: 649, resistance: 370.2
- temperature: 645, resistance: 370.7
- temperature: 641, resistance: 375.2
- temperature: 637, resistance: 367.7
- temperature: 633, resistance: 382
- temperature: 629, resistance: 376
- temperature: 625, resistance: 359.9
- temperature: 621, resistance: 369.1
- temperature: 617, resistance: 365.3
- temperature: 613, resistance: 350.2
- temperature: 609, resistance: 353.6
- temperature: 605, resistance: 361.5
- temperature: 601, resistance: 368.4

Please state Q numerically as 373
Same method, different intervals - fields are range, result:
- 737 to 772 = 389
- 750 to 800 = 406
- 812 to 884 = 427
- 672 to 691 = 383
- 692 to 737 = 398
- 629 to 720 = 383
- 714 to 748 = 409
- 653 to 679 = 383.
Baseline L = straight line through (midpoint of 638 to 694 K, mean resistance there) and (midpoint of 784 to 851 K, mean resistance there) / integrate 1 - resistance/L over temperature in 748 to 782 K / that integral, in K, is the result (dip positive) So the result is 1.8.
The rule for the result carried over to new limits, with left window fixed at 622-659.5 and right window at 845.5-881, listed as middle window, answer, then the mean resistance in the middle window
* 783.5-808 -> -1.4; 434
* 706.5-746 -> -1.2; 405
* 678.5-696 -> -0.3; 390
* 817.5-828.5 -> -0.3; 429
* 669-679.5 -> 0.1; 375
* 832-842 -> 0.0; 418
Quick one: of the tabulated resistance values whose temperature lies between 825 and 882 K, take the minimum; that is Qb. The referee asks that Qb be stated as 408.6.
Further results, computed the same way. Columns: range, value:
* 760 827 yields 356.3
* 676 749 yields 369.6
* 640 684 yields 365.5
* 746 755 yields 395.1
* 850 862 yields 419.1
